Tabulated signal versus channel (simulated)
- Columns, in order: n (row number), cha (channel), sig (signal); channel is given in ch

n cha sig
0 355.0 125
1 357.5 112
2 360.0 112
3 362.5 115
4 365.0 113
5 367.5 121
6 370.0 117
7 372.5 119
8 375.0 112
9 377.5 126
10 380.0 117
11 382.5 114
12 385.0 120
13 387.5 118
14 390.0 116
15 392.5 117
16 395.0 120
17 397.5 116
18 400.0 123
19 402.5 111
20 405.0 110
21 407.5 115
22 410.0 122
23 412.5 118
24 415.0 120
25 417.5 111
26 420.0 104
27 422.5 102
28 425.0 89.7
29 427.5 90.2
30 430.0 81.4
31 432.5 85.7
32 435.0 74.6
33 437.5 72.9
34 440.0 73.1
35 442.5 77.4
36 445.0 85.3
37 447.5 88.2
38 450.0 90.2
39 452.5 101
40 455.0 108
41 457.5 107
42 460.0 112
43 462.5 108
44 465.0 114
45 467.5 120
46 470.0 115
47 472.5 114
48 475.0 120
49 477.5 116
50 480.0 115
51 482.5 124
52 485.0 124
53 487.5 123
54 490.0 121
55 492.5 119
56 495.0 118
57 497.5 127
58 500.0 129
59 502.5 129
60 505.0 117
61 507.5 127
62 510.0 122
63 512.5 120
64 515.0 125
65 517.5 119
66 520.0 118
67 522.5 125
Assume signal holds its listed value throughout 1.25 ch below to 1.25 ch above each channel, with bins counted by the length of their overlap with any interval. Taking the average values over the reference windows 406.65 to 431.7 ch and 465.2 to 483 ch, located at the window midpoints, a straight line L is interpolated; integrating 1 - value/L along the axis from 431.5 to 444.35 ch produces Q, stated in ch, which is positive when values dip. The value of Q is 3.8 ch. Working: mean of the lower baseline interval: 105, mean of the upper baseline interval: 117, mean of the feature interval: 77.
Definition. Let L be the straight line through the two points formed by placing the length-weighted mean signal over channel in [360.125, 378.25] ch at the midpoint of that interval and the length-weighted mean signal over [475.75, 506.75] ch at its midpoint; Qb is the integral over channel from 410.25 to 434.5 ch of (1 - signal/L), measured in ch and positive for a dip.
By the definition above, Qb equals 3.8 ch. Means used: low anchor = 117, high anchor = 122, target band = 100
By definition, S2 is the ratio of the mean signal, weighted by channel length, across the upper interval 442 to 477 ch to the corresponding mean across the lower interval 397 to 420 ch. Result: 0.91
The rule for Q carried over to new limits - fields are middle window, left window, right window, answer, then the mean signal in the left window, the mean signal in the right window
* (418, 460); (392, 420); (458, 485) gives 9.2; 116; 116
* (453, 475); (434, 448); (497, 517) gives -4.2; 78.1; 124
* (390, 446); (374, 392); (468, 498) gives 8.0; 118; 119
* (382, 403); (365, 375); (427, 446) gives -2.6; 117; 79.6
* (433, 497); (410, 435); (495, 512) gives 4.4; 100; 124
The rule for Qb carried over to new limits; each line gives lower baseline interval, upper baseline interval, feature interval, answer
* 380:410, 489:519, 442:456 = 3.2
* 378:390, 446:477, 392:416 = -0.4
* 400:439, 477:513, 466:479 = -0.1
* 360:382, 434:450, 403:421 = -3.6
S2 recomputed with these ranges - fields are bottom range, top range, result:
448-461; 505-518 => 1.19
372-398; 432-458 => 0.74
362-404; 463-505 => 1.02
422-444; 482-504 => 1.50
